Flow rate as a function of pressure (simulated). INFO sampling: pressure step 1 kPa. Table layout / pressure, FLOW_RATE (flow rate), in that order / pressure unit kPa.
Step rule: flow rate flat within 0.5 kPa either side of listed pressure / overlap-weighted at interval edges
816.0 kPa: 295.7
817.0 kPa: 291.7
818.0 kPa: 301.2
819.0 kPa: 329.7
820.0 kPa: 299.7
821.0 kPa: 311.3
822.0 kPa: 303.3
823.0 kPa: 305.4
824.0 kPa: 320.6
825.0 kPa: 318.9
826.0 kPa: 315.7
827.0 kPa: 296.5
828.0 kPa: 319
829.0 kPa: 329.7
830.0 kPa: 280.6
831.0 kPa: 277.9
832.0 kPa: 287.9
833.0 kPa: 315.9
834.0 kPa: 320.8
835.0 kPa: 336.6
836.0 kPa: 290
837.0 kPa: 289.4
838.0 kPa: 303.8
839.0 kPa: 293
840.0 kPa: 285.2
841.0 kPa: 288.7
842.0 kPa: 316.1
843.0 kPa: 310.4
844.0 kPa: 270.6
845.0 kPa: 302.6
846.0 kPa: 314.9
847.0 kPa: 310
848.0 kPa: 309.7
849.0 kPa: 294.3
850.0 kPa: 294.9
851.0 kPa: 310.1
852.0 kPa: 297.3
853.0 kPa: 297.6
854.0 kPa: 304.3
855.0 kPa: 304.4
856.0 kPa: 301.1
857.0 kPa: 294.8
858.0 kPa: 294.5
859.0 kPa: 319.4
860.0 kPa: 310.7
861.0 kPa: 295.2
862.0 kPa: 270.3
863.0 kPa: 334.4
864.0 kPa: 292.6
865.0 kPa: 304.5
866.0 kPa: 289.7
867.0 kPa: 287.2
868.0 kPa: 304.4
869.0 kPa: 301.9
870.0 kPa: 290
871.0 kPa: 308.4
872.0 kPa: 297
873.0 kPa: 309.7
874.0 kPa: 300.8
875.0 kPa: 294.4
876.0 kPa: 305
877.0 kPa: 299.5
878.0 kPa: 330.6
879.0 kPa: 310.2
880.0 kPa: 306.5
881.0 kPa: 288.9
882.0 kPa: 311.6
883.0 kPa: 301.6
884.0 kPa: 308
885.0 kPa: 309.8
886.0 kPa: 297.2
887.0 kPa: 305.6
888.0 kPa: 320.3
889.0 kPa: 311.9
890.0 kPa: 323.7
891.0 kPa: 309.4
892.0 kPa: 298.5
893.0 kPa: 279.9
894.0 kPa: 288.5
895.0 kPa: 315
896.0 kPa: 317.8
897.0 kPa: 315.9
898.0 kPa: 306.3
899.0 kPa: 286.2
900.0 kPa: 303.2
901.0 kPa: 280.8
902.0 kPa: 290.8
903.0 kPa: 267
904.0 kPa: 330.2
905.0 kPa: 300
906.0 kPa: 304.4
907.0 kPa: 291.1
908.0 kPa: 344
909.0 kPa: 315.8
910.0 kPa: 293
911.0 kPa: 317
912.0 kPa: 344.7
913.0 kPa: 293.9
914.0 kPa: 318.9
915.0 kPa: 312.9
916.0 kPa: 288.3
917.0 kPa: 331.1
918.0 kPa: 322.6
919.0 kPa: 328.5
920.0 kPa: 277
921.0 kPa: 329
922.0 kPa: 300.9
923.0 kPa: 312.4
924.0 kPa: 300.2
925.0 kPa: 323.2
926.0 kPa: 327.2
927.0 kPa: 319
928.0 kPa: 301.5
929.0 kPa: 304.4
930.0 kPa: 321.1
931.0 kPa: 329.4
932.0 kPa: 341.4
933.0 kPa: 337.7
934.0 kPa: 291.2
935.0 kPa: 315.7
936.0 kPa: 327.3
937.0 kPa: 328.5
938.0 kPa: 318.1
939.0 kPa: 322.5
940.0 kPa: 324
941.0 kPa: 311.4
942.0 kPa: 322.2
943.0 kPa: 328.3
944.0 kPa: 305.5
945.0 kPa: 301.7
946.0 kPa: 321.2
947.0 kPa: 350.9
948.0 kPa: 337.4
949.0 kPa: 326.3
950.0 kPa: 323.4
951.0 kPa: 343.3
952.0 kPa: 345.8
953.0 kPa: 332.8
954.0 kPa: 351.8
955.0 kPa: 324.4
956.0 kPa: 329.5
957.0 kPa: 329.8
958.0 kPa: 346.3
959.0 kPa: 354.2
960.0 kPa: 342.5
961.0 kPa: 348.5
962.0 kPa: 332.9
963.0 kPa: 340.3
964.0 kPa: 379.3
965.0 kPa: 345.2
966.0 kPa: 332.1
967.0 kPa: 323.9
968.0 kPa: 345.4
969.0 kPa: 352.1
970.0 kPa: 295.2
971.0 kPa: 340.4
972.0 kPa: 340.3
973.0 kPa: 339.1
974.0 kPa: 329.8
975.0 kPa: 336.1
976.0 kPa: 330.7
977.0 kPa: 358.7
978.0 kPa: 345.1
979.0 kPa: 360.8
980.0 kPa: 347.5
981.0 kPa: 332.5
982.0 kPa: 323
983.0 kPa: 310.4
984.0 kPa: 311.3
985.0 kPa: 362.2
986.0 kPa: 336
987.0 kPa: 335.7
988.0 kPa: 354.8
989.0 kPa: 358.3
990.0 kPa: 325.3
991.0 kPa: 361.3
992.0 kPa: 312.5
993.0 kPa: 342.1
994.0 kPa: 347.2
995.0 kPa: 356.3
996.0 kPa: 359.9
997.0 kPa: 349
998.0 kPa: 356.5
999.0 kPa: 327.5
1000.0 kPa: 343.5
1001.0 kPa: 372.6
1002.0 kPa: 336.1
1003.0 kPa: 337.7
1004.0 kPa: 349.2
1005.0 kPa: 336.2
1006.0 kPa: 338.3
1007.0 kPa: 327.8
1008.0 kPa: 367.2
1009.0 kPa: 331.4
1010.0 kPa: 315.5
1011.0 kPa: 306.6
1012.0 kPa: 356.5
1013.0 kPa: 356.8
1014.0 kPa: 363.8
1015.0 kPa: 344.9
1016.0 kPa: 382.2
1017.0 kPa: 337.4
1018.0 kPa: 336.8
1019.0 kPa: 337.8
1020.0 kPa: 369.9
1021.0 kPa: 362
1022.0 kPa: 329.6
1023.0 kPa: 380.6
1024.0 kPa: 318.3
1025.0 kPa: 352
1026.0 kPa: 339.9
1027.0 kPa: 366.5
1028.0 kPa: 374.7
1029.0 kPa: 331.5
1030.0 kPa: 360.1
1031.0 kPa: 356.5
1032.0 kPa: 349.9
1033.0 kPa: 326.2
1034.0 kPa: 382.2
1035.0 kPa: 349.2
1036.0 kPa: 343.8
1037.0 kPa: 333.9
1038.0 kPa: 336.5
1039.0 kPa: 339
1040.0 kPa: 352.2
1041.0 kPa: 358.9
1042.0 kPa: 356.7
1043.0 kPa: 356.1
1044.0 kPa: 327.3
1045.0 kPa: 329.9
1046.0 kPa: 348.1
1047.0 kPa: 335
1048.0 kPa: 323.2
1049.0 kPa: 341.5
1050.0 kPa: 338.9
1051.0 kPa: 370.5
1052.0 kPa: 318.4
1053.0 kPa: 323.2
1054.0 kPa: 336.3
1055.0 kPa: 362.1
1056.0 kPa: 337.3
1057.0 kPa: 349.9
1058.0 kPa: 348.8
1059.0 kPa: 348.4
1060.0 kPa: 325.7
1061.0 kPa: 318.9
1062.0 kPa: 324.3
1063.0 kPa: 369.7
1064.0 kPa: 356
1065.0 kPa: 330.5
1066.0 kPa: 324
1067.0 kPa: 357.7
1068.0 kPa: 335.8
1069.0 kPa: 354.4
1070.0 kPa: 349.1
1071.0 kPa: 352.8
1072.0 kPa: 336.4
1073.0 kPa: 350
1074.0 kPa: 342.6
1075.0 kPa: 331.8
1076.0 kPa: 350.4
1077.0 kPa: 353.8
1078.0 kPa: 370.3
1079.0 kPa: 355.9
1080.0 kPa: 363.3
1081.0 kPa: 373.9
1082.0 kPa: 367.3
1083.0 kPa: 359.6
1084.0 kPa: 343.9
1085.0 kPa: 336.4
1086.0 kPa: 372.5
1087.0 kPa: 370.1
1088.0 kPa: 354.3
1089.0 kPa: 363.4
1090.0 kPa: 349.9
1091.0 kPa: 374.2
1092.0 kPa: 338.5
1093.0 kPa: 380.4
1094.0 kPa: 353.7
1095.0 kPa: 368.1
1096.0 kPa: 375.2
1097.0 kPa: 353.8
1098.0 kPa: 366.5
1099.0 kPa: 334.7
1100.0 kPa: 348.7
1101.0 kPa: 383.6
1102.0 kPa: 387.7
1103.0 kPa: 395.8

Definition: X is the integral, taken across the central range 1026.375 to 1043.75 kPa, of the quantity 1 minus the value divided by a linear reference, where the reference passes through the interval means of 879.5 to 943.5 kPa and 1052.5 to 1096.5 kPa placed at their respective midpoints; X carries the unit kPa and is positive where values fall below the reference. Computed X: -0.5 kPa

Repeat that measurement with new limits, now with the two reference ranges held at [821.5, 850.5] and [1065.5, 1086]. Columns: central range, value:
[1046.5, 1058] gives 0.2 kPa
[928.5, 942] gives 0.1 kPa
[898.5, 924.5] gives 0.9 kPa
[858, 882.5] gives 0.6 kPa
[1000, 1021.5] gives -0.5 kPa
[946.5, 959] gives -0.4 kPa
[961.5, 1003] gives -1.1 kPa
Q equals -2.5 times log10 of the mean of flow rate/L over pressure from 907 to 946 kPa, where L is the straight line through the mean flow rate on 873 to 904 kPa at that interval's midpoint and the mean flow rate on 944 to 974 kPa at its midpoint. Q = 0.02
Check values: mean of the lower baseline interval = 303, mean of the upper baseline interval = 336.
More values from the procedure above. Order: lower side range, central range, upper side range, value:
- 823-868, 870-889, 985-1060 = 0.018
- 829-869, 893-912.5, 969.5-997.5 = 0.038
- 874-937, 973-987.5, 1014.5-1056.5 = -0.021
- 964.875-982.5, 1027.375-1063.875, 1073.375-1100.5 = 0.019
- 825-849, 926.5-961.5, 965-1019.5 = 0.006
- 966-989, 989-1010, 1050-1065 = -0.016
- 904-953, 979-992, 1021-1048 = -0.013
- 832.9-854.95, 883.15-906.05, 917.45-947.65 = 0.030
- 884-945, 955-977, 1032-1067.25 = -0.052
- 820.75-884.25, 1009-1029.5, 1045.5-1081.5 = -0.038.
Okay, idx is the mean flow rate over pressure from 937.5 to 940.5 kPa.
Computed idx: 322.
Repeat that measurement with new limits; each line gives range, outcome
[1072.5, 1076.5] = 344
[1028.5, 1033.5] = 345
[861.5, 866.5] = 298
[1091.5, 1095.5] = 360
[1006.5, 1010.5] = 335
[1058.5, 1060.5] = 337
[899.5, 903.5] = 285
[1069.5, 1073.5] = 347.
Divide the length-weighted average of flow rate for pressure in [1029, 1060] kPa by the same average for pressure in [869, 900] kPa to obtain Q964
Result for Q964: 1.1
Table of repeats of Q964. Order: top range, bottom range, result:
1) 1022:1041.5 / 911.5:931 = 1.11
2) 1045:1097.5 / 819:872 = 1.15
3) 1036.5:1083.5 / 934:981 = 1.03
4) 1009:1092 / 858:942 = 1.13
